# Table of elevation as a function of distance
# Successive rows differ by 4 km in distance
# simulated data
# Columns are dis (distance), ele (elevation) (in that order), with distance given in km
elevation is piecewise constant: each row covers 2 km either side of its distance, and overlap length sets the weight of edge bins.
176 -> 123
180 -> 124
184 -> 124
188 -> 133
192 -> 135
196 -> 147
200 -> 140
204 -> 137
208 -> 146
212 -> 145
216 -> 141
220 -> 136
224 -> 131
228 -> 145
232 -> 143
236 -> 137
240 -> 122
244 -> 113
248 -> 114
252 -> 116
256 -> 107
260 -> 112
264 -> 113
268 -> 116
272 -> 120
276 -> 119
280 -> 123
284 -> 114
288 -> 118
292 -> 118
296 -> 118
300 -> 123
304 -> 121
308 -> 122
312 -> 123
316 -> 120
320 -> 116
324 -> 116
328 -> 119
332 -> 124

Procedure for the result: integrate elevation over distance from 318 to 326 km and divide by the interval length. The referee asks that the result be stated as 116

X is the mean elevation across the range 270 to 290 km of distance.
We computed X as 119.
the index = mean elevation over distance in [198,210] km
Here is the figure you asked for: 141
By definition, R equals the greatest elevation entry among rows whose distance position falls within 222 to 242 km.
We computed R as 145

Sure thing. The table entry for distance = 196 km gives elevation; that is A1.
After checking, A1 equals 147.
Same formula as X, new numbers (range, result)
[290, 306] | 120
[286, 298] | 118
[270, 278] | 120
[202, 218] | 142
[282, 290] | 116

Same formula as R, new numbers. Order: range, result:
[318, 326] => 116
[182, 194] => 135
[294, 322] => 123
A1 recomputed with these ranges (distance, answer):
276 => 119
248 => 114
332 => 124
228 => 145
